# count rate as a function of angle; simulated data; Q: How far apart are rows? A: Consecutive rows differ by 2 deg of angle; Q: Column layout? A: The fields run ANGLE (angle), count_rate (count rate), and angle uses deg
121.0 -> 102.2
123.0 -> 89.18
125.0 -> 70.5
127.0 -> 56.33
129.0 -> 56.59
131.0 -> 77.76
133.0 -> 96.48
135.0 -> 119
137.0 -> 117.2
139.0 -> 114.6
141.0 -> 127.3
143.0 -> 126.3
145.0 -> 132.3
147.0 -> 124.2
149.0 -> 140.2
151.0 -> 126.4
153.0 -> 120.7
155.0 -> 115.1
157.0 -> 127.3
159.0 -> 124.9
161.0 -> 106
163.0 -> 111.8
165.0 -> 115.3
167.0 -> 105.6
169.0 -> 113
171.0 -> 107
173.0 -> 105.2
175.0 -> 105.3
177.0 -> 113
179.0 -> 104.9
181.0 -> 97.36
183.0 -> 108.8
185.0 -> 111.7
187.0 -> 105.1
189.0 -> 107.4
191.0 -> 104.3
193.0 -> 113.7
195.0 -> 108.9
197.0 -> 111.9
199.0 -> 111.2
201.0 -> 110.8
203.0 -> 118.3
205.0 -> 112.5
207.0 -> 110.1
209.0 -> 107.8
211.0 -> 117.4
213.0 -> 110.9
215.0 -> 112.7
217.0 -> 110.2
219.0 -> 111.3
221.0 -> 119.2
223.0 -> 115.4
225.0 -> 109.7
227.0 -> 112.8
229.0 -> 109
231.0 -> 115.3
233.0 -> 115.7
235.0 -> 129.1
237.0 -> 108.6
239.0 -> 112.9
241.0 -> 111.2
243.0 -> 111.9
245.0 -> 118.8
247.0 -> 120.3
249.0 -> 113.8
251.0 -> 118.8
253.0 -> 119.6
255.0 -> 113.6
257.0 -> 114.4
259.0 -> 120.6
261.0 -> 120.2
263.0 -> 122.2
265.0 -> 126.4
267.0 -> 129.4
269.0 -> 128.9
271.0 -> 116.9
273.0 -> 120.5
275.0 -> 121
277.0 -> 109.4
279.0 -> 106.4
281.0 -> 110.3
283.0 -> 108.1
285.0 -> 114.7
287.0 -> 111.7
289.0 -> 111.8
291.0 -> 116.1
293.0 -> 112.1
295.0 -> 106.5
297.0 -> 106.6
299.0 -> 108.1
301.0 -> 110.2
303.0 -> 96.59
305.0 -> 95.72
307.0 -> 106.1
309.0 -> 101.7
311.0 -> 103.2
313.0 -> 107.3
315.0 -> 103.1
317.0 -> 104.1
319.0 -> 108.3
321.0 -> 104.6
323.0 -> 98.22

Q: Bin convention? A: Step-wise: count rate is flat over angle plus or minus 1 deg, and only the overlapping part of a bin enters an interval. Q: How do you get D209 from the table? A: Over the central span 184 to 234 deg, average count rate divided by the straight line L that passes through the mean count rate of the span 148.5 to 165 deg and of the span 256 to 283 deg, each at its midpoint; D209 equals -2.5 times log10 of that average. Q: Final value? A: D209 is 0.07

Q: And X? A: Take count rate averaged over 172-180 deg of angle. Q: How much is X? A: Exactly 107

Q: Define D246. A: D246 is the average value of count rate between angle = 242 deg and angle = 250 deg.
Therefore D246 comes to 116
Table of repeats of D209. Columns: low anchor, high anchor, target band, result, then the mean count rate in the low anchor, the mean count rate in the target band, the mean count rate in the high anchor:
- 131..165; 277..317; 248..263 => -0.07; 119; 118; 107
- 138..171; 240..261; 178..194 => 0.12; 120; 107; 116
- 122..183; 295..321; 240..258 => -0.10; 108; 116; 104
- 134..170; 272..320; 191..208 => 0.04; 120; 112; 108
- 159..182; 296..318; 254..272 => -0.15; 108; 121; 104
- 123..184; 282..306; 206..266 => -0.07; 109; 115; 108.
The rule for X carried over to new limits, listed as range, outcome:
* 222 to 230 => 112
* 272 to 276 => 121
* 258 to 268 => 124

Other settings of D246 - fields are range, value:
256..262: 118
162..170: 111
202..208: 114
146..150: 132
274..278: 115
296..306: 103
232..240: 117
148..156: 126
